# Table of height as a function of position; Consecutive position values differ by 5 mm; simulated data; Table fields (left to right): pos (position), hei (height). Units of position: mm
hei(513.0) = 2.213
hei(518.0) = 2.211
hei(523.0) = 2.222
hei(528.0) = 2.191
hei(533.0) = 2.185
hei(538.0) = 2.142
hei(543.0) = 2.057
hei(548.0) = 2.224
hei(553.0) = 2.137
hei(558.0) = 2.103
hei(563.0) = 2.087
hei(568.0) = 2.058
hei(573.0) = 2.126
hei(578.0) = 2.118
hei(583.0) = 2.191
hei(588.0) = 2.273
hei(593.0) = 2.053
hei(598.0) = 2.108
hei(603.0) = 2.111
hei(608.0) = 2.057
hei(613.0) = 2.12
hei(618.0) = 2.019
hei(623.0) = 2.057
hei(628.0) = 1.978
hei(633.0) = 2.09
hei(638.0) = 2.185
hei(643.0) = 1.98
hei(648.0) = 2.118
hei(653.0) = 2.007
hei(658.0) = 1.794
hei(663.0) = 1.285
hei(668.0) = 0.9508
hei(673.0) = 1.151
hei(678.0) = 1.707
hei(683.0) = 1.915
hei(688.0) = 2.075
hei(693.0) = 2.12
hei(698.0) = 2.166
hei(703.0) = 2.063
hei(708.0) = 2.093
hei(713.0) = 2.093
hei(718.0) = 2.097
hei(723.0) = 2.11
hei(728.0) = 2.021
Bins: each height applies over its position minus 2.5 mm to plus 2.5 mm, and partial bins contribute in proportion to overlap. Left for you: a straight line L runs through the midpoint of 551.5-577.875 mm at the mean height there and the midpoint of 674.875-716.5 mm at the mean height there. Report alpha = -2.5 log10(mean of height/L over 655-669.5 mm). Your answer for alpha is 0.41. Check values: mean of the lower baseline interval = 2.1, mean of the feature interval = 1.39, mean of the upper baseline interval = 2.02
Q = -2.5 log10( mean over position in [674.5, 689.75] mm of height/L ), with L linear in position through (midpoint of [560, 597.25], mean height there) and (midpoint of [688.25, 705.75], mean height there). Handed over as 0.149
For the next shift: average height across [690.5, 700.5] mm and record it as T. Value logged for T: 2.14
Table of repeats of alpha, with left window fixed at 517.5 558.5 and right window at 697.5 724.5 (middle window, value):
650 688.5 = 0.307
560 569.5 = 0.040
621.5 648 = 0.033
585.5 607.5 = 0.007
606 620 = 0.035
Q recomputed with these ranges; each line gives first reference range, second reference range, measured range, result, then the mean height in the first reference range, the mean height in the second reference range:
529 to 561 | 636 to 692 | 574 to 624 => -0.08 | 2.14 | 1.75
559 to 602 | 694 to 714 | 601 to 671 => 0.12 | 2.13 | 2.11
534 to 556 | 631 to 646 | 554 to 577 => 0.02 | 2.14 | 2.09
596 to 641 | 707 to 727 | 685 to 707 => -0.01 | 2.08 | 2.09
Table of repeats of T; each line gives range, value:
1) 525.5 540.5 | 2.17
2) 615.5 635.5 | 2.04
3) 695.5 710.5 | 2.11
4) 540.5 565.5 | 2.12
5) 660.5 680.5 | 1.27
